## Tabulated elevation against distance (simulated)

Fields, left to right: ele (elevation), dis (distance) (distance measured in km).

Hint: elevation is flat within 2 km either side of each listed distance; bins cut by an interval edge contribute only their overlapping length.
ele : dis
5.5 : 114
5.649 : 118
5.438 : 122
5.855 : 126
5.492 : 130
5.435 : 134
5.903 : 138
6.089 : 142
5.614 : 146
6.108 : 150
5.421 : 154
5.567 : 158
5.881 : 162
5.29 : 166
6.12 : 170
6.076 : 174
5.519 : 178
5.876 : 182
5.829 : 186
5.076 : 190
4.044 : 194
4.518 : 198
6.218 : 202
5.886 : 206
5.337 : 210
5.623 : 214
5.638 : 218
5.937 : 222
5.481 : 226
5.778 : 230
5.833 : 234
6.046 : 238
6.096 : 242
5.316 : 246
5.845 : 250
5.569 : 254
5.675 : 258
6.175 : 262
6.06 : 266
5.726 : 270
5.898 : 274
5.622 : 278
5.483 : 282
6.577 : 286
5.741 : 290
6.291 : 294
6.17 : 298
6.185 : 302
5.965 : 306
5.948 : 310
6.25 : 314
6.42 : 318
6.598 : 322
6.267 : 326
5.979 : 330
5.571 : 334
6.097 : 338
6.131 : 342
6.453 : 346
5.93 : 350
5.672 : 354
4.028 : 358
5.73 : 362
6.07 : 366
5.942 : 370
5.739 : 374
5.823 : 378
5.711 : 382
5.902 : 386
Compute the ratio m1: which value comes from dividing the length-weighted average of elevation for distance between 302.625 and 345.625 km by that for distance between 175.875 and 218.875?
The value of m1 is 1.13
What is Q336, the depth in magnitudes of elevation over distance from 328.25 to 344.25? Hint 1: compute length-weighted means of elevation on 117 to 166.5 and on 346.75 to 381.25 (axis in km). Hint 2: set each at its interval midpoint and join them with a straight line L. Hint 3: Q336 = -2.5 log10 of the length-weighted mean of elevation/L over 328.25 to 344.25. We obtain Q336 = -0.056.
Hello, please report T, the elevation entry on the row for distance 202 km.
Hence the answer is 6.218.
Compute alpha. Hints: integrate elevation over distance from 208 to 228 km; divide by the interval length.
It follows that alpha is 5.6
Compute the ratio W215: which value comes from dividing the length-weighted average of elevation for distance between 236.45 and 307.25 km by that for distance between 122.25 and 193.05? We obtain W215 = 1.04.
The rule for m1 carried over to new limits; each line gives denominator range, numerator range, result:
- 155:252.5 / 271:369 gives 1.06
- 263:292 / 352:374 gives 0.94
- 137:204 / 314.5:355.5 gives 1.09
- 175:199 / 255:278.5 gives 1.13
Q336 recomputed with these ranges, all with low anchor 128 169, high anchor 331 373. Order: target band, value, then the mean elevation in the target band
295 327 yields -0.09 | 6.23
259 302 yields -0.04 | 5.98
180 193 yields 0.04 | 5.47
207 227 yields 0.02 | 5.62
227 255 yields -0.01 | 5.78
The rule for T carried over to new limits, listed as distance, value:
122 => 5.438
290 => 5.741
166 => 5.29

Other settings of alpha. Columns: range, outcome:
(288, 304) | 6.1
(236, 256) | 5.77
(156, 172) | 5.71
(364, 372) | 6.01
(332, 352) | 6.04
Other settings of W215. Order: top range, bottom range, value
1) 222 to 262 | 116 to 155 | 1.01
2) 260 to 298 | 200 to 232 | 1.04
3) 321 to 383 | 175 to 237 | 1.06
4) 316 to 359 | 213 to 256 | 1.04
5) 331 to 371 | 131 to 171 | 1.01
